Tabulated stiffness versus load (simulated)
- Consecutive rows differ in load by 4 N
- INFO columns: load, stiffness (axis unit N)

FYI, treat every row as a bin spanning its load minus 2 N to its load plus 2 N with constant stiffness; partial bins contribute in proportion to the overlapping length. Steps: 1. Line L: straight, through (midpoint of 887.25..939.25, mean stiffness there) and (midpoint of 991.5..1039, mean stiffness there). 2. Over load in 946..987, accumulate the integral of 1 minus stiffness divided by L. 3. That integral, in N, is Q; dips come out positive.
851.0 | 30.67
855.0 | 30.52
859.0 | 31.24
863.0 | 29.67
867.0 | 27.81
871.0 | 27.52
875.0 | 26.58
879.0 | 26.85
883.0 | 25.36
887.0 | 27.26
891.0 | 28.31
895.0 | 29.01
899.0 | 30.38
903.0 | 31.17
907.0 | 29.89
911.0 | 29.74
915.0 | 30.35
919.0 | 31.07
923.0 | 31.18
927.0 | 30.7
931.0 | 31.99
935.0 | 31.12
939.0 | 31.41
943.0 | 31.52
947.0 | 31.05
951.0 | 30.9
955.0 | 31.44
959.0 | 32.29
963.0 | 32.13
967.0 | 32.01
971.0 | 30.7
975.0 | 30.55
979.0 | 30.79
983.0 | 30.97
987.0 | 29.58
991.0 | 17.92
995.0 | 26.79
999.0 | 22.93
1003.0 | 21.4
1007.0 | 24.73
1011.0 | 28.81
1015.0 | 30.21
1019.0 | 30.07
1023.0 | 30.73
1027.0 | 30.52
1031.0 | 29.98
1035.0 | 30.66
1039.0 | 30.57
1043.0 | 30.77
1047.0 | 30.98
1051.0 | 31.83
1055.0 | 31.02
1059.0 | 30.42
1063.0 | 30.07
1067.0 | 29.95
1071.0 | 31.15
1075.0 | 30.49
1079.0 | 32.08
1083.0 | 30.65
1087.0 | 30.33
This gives -3.2 N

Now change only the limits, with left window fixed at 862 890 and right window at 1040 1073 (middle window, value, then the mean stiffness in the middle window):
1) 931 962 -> -3.07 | 31.5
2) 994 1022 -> 3.07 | 26.6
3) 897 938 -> -3.97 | 30.8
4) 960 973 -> -1.19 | 31.7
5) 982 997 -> 1.75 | 26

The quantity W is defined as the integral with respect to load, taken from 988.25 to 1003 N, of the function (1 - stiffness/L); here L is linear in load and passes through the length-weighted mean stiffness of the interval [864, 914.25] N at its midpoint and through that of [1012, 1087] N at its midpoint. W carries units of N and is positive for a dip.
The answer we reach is 3.5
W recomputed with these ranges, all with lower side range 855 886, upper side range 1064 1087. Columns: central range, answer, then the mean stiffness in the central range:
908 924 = -1.0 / 30.5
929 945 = -1.4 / 31.5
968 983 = -0.7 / 30.8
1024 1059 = -0.5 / 30.8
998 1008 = 2.3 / 22.9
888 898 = -0.1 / 28.7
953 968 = -1.4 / 32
